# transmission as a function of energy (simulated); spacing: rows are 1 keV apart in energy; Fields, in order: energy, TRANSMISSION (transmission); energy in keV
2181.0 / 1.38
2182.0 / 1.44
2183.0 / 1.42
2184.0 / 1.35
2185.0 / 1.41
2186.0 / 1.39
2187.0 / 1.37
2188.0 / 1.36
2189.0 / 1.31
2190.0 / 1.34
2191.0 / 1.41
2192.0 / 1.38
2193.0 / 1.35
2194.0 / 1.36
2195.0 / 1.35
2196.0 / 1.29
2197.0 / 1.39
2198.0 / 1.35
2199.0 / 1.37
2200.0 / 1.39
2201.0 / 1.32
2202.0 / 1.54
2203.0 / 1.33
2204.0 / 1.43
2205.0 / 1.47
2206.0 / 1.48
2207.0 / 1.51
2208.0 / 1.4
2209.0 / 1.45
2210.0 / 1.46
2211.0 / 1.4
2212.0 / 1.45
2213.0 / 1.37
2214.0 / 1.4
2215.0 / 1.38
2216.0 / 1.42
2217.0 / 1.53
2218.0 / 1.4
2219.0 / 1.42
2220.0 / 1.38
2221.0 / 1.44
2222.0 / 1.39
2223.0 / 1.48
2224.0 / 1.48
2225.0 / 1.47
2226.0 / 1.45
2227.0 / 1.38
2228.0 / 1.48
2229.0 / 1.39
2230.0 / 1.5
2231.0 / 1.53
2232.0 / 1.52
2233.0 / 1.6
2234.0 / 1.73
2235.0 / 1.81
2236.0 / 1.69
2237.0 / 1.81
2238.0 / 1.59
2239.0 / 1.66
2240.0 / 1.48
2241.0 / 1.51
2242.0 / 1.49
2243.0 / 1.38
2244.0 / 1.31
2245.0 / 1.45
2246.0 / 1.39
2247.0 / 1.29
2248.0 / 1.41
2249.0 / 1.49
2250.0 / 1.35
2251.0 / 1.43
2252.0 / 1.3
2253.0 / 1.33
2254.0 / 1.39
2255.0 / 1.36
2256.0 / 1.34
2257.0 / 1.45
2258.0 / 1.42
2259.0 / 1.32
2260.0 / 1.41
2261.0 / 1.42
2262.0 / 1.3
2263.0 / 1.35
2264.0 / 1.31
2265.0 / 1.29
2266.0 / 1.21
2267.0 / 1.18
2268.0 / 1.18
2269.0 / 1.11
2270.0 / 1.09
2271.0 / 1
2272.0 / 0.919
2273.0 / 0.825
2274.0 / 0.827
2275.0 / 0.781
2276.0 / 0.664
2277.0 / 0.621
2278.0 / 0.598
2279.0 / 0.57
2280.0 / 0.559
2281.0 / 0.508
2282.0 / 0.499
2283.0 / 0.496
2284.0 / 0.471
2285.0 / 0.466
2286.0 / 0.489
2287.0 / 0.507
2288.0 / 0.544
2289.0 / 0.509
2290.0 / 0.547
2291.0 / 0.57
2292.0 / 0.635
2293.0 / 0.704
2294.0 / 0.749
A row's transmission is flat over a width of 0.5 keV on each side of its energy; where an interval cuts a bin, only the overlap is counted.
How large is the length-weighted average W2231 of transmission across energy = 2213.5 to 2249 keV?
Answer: 1.49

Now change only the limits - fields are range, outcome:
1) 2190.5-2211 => 1.4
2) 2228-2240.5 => 1.6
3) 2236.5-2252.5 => 1.46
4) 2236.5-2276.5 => 1.3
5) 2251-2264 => 1.37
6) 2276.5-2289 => 0.527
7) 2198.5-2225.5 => 1.43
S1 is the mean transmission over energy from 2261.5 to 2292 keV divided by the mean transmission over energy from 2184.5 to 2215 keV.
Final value 0.6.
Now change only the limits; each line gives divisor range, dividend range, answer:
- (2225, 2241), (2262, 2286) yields 0.54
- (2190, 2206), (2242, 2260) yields 1.00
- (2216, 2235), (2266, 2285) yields 0.52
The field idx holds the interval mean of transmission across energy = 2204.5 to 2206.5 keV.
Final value 1.48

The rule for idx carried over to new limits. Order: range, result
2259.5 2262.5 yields 1.38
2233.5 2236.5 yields 1.74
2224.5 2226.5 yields 1.46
